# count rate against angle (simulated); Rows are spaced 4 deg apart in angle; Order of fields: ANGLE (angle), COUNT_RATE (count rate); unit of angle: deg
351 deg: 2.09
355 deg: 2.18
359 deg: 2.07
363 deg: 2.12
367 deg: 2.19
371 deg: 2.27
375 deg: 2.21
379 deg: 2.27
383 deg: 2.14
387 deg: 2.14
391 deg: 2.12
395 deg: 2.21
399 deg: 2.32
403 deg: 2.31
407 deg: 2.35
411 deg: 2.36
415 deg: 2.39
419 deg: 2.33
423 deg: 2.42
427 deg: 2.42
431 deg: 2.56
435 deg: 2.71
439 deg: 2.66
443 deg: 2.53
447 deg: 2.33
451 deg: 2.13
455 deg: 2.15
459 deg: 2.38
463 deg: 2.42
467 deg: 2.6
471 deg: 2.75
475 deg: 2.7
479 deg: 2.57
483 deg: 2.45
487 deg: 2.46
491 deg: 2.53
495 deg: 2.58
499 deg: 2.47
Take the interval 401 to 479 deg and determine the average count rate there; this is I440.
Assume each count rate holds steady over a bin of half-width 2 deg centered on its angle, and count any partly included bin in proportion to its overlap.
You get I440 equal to 2.45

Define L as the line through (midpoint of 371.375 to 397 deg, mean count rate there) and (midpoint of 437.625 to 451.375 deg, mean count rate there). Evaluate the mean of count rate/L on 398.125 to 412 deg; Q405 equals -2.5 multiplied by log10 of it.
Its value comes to -0.03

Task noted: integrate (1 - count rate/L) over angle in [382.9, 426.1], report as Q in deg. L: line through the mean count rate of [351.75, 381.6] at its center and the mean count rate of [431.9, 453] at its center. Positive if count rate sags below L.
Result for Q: 0.7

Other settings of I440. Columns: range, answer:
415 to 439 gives 2.49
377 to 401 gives 2.2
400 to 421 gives 2.35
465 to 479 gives 2.67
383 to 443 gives 2.38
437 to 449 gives 2.51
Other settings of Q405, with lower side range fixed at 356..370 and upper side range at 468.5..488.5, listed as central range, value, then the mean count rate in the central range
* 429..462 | 0.01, 2.43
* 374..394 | 0.02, 2.18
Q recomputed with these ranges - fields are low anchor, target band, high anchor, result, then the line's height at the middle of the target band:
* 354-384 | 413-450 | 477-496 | -1.8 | 2.36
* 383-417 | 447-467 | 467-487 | 1.6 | 2.51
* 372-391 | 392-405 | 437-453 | -0.1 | 2.25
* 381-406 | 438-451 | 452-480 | -0.1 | 2.41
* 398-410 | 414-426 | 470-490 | 0.0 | 2.38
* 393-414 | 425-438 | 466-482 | -0.7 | 2.45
